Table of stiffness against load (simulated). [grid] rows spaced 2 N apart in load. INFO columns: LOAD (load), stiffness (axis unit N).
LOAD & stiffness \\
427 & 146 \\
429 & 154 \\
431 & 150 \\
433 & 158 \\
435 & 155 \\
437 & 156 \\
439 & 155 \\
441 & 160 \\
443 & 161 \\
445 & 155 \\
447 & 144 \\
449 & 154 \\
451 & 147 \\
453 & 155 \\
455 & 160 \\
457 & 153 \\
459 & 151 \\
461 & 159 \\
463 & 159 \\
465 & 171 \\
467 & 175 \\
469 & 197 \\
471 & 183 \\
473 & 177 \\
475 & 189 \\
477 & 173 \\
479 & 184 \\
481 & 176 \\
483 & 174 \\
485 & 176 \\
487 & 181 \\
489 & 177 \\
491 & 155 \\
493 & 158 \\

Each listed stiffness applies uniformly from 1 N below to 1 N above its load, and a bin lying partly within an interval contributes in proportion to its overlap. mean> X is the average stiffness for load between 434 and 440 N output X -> 155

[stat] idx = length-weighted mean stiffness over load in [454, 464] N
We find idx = 156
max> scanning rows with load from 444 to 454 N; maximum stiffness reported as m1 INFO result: 155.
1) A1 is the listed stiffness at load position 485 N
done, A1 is 176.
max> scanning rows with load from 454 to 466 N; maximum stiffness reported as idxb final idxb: 171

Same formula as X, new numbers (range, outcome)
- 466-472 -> 185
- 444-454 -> 151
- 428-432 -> 152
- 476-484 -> 177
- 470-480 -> 181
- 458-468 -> 163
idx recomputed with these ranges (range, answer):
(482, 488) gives 177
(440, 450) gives 155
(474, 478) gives 181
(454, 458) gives 156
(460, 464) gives 159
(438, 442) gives 158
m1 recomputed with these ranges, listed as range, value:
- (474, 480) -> 189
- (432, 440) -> 158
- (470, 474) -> 183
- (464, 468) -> 175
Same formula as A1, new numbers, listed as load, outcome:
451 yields 147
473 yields 177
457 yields 153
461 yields 159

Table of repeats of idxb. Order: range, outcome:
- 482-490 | 181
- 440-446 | 161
